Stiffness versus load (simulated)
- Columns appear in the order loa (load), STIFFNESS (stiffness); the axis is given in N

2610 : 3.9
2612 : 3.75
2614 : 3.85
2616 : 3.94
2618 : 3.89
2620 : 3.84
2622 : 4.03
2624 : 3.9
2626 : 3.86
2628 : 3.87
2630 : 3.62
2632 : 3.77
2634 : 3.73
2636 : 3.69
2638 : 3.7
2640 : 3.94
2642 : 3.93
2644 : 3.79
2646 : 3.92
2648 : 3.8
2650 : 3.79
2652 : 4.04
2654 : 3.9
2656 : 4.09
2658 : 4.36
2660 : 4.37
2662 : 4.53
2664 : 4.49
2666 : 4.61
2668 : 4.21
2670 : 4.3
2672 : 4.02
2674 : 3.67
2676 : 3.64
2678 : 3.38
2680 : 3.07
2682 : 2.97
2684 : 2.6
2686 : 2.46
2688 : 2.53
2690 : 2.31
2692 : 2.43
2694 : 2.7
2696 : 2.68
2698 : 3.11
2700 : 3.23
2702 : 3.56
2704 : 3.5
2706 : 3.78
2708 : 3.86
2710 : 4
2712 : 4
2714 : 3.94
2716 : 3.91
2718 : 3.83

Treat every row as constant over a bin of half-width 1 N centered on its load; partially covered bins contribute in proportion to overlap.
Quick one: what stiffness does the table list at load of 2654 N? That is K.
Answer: 3.9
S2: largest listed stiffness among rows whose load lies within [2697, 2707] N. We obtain 3.78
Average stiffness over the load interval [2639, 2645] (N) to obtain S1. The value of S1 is 3.89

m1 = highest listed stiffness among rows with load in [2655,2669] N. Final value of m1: 4.61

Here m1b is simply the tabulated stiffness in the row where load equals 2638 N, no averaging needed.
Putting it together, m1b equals 3.7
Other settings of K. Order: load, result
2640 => 3.94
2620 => 3.84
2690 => 2.31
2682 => 2.97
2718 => 3.83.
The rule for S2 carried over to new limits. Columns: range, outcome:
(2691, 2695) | 2.7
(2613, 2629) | 4.03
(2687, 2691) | 2.53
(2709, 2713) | 4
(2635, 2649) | 3.94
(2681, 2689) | 2.97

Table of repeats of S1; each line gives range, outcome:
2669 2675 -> 4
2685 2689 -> 2.5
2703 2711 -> 3.78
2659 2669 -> 4.44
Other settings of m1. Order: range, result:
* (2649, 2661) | 4.37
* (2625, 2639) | 3.87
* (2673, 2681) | 3.67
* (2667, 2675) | 4.3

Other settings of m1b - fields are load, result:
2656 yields 4.09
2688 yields 2.53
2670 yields 4.3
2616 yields 3.94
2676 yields 3.64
